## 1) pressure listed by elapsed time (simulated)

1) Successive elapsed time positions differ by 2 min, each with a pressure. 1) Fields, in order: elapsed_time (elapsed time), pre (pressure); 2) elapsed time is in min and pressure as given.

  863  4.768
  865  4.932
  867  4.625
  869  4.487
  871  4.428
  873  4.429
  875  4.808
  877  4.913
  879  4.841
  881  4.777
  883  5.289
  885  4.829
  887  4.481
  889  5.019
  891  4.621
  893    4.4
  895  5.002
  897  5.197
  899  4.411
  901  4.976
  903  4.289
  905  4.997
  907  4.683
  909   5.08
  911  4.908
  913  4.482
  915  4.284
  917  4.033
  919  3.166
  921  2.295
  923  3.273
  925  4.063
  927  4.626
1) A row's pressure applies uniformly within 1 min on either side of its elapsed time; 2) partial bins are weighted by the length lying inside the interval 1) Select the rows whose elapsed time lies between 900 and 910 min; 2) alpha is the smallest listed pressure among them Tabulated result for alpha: 4.289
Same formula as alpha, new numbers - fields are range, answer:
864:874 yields 4.428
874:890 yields 4.481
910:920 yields 3.166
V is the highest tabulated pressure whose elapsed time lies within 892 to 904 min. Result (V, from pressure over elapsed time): 5.197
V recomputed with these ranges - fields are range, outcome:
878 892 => 5.289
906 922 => 5.08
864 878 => 4.932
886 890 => 5.019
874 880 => 4.913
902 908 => 4.997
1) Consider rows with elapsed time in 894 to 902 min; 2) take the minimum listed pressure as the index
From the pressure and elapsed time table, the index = 4.411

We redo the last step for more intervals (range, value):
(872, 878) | 4.429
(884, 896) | 4.4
